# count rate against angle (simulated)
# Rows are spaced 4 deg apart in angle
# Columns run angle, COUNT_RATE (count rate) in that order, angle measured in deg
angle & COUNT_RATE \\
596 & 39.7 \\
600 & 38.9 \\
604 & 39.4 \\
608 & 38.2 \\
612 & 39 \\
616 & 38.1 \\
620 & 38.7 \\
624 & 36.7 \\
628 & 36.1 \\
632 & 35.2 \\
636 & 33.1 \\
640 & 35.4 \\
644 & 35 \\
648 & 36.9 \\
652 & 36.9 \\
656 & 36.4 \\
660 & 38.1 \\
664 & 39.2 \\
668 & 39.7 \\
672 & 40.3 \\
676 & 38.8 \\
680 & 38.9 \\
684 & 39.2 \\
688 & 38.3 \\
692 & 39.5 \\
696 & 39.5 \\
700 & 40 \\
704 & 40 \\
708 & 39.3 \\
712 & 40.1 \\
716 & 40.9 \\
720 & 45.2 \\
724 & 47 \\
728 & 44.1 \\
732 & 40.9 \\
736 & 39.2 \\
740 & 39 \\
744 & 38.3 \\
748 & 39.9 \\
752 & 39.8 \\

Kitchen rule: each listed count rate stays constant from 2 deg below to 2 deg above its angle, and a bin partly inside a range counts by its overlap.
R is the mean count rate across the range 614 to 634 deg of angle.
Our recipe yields 37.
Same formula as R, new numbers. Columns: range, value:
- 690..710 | 39.7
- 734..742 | 39.1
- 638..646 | 35.2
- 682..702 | 39.3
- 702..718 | 40.1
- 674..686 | 39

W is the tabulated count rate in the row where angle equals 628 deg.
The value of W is 36.1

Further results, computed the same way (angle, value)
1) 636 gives 33.1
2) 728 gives 44.1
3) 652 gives 36.9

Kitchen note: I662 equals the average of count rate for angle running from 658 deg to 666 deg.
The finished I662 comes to 38.7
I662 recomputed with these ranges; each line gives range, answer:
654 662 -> 37.2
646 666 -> 37.5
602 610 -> 38.8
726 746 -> 40.3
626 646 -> 35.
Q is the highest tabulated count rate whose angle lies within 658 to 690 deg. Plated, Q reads 40.3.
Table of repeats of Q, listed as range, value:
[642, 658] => 36.9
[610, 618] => 39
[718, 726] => 47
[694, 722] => 45.2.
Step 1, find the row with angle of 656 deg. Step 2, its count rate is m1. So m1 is 36.4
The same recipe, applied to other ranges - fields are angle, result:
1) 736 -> 39.2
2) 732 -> 40.9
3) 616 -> 38.1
